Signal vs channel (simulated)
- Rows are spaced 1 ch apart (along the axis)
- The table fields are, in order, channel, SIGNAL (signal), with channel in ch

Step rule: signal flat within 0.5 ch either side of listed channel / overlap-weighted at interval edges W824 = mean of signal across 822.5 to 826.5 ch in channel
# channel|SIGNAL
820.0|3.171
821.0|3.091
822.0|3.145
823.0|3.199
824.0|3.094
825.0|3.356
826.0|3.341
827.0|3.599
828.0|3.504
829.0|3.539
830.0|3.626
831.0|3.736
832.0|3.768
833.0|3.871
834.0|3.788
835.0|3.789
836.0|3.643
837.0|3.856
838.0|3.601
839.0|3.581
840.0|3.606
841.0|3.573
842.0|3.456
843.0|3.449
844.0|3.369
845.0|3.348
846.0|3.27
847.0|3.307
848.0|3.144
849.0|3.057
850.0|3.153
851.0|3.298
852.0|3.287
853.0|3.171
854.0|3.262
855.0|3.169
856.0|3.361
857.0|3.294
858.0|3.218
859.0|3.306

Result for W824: 3.25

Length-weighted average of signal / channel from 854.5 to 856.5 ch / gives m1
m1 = 3.27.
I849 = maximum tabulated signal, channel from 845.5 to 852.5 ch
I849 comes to 3.307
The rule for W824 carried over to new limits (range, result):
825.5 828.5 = 3.48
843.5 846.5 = 3.33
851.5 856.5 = 3.25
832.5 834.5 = 3.83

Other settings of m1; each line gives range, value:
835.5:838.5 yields 3.7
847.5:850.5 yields 3.12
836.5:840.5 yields 3.66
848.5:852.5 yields 3.2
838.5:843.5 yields 3.53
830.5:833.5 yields 3.79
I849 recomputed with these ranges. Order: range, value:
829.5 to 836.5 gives 3.871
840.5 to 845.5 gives 3.573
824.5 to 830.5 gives 3.626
